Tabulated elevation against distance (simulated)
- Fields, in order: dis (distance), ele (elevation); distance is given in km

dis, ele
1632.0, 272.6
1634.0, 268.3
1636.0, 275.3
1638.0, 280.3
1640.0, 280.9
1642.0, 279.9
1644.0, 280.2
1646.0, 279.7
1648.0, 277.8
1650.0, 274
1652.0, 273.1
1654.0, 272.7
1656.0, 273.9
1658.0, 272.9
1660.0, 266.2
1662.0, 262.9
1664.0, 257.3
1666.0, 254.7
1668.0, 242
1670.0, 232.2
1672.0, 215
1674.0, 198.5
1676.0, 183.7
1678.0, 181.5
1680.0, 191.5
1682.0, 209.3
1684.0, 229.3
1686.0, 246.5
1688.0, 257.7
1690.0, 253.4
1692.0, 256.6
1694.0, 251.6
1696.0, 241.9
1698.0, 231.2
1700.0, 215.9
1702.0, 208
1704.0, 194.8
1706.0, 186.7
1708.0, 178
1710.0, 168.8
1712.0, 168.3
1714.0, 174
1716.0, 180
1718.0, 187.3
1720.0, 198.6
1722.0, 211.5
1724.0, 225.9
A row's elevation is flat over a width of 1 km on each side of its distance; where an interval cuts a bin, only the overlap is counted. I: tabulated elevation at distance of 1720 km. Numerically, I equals 198.6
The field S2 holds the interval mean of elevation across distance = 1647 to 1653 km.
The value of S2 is 275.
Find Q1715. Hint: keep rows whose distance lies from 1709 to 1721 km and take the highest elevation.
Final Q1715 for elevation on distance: 198.6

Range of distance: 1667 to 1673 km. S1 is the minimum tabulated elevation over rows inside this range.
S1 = 215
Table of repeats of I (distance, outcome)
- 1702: 208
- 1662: 262.9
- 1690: 253.4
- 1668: 242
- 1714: 174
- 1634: 268.3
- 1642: 279.9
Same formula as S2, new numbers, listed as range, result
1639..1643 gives 280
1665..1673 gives 236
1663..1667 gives 256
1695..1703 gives 224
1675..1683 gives 192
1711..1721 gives 182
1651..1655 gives 273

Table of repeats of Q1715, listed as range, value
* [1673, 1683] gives 209.3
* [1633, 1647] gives 280.9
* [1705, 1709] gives 186.7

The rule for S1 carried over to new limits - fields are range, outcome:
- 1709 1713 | 168.3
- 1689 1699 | 231.2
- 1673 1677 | 183.7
